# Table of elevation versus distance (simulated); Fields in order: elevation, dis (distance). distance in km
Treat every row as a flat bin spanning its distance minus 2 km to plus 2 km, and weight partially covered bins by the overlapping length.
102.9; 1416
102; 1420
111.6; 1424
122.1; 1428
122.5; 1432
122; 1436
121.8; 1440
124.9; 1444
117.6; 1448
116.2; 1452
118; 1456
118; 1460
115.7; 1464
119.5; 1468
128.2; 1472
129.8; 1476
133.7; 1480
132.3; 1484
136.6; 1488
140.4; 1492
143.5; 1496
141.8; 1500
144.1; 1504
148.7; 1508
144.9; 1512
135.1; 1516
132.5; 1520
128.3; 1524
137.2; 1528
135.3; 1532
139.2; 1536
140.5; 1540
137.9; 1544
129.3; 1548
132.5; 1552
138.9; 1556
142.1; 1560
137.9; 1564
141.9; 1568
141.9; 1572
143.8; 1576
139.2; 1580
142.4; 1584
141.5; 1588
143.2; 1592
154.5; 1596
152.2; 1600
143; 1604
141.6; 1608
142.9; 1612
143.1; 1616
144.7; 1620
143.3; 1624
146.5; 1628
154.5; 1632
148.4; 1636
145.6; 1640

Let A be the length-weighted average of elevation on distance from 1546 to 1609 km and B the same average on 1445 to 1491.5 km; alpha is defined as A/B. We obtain 1.1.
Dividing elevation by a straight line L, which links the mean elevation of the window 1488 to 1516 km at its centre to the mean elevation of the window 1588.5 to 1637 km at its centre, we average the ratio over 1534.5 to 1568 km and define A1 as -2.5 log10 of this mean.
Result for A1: 0.05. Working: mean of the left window 143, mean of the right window 146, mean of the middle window 138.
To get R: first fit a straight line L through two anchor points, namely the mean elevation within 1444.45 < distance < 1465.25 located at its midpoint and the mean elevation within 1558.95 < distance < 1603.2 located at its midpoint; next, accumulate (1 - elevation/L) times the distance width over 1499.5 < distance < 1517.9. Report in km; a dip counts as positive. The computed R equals -2.04 km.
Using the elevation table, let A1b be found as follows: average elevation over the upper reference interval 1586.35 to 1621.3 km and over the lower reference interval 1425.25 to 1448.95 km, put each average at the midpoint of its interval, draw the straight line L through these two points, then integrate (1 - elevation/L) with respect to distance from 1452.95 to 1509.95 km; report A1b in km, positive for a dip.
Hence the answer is -1.7 km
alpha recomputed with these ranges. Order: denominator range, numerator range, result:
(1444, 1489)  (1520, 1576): 1.11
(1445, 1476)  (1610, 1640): 1.22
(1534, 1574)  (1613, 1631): 1.05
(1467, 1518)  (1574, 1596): 1.04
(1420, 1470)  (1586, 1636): 1.23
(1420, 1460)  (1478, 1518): 1.18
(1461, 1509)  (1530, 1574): 1.03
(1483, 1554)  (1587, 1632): 1.06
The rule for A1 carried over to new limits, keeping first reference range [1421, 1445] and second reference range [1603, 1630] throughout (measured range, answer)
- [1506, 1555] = -0.036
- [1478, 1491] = -0.068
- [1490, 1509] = -0.120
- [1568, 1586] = -0.026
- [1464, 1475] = 0.015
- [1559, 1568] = -0.027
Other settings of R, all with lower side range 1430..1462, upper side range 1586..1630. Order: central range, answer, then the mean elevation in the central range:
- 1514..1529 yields -0.1 km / 133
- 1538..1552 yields 0.0 km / 135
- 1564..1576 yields -0.2 km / 142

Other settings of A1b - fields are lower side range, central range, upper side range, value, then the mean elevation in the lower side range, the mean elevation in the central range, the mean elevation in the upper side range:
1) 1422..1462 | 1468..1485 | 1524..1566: -0.6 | 119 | 130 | 137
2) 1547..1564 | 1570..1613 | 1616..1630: -1.1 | 136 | 144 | 145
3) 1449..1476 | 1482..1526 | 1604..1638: -4.3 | 120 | 139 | 145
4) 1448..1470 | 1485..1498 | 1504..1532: -1.1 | 117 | 140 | 138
